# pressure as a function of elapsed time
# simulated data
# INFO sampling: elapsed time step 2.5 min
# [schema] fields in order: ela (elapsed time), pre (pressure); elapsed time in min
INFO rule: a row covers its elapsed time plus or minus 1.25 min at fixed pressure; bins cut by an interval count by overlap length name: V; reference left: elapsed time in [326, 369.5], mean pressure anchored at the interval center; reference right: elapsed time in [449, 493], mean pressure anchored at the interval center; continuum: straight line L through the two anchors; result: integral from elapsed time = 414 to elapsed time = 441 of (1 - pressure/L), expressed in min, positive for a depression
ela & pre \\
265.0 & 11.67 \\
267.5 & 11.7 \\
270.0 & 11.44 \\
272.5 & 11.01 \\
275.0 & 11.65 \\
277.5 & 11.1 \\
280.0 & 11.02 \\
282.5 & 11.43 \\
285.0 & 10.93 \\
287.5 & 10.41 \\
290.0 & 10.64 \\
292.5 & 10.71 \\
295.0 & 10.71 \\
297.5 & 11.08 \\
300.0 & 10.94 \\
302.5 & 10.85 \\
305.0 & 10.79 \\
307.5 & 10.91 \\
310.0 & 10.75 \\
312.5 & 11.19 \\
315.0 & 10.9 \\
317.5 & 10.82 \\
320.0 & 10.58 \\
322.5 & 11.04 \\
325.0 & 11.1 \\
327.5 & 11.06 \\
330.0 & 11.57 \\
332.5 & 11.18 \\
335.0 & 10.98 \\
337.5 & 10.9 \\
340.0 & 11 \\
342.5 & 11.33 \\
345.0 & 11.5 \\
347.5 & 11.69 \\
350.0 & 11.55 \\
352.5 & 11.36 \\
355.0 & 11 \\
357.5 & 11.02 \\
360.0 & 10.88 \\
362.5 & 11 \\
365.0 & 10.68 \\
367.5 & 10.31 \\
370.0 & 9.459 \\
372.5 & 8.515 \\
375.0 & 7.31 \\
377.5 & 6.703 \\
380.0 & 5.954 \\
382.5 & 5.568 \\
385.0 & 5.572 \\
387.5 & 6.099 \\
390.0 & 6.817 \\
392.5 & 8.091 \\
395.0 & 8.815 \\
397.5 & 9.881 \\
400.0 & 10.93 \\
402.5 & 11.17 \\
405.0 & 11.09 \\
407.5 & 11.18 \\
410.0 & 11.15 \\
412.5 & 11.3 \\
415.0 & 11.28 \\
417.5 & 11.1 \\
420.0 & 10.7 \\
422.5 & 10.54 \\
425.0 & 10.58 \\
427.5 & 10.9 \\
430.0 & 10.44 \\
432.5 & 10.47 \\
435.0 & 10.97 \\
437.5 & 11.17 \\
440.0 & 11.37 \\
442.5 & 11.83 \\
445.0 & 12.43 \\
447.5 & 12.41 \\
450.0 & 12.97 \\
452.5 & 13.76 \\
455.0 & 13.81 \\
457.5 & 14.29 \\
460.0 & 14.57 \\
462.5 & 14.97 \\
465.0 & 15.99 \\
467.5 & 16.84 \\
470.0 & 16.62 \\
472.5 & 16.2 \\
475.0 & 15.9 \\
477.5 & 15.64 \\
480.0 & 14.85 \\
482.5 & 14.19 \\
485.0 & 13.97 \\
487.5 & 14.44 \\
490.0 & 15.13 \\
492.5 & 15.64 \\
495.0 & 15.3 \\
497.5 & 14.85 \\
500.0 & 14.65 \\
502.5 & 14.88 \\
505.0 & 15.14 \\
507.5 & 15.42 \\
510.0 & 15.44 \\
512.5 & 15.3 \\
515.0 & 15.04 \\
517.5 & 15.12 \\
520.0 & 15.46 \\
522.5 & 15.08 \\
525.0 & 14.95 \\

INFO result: 5.5 min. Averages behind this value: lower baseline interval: 11.1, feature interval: 10.9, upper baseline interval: 15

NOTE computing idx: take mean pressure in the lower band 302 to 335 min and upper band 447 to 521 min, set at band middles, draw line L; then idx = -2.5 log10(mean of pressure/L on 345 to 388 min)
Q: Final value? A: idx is 0.29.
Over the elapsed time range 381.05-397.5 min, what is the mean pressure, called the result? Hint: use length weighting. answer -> 7.05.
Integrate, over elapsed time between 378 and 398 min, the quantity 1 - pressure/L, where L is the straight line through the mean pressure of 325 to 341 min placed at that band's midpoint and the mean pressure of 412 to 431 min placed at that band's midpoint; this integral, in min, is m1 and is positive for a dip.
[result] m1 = 7.24 min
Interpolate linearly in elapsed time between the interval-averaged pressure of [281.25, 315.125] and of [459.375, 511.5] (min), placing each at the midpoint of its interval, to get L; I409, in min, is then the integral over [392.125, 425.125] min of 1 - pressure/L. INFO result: 7.0 min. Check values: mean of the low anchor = 10.9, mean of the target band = 10.6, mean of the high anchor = 15.3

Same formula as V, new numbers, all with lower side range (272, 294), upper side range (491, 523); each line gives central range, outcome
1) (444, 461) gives 0.8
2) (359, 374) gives 2.9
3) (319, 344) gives 1.7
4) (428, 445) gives 3.3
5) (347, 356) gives 0.6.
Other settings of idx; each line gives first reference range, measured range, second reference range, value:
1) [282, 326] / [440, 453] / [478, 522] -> 0.11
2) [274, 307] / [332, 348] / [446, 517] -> 0.07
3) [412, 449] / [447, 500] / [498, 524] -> -0.13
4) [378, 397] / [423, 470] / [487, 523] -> -0.16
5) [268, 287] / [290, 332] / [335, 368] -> 0.02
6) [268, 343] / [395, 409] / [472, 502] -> 0.23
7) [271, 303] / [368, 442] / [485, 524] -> 0.36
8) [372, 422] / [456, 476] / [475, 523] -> -0.19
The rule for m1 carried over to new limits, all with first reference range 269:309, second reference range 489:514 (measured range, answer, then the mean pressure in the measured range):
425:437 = 2.7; 10.7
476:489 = 0.1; 14.7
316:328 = 0.7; 10.9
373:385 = 5.9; 6.43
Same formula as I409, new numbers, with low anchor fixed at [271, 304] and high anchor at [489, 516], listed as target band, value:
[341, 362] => 1.6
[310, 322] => 0.7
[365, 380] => 5.0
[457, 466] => -0.4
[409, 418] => 1.5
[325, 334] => 0.4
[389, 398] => 3.3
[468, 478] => -1.1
